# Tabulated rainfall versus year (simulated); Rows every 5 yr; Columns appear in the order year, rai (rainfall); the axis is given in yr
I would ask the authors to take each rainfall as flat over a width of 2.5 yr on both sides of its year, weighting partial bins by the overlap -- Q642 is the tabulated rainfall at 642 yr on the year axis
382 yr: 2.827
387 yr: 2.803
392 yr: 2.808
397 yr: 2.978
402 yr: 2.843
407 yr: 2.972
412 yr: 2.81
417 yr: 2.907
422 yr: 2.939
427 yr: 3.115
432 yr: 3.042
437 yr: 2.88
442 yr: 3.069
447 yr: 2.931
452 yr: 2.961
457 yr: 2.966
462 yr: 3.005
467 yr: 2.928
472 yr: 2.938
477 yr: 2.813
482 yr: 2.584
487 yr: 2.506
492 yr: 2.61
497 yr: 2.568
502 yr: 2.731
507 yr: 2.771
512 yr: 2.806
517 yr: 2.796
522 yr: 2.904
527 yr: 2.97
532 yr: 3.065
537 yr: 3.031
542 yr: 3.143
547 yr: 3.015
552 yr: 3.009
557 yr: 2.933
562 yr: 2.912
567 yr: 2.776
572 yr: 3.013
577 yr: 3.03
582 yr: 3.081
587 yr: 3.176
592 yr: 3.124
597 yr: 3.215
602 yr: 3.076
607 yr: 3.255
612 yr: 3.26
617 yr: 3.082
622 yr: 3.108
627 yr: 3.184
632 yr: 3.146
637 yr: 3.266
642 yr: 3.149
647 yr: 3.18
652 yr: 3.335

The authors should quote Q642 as 3.149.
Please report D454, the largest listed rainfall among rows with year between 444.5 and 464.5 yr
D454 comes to 3.005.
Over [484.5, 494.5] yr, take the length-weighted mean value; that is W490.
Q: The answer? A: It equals 2.56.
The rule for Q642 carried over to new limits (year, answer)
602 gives 3.076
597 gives 3.215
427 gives 3.115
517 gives 2.796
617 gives 3.082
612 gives 3.26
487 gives 2.506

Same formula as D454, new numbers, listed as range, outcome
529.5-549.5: 3.143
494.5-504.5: 2.731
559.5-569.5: 2.912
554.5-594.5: 3.176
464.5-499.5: 2.938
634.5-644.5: 3.266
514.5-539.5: 3.065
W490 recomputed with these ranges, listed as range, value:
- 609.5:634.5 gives 3.16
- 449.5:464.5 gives 2.98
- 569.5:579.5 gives 3.02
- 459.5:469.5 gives 2.97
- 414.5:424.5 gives 2.92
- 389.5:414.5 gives 2.88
